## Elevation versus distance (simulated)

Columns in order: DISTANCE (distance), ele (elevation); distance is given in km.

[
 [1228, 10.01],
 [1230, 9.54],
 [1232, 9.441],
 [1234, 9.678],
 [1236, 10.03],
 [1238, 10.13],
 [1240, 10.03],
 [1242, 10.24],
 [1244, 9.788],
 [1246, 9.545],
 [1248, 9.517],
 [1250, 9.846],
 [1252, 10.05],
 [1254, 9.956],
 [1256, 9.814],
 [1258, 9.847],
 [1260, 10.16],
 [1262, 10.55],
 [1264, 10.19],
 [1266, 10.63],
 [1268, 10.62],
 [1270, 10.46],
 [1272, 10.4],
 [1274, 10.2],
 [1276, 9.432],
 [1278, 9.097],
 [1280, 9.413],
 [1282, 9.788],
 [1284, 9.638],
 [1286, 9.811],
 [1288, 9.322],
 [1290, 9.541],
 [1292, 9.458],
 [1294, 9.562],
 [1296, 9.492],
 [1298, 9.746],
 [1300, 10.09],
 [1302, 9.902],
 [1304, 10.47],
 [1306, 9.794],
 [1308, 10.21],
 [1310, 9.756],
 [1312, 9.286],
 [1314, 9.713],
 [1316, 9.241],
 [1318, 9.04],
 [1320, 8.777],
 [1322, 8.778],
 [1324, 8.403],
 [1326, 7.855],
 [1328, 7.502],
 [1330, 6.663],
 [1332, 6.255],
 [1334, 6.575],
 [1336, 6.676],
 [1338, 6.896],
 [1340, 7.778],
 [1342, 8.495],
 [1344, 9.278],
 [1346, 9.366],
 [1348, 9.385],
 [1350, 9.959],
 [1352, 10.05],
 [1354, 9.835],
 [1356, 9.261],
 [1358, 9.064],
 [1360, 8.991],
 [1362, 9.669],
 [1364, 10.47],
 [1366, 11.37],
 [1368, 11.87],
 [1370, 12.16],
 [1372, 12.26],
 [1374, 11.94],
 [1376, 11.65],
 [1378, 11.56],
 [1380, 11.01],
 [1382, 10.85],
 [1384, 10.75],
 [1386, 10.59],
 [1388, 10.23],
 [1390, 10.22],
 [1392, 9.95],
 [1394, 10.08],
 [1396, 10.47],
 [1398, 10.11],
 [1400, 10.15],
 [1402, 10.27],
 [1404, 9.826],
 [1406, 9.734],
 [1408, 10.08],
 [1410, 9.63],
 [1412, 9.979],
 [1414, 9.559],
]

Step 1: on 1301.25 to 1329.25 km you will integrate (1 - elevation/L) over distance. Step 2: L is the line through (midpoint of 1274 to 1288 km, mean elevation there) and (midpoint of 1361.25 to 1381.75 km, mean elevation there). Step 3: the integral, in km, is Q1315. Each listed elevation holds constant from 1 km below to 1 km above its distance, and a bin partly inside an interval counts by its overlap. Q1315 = 2.9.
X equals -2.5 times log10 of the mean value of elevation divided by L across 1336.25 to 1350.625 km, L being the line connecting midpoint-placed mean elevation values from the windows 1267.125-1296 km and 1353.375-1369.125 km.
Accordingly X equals 0.166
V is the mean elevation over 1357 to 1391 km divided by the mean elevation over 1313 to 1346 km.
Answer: 1.35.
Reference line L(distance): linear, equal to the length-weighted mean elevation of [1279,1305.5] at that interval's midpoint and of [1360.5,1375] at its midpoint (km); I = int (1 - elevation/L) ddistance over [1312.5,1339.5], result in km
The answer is 6.49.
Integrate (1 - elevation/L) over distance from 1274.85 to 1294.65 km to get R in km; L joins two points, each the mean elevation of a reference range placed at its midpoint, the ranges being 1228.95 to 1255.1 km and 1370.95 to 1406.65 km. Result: 1.1 km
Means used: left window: 9.83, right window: 10.7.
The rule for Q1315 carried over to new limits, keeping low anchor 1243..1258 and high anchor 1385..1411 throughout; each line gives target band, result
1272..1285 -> 0.3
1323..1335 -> 3.3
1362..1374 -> -1.7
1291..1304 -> 0.2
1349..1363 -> 0.7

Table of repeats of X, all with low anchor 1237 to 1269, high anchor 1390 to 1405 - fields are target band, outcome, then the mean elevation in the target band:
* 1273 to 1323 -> 0.05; 9.58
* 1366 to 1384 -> -0.15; 11.6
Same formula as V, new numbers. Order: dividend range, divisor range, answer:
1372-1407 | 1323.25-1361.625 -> 1.27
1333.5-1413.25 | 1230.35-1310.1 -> 1.01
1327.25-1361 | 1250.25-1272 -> 0.82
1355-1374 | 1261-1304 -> 1.08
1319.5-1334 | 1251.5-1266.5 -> 0.75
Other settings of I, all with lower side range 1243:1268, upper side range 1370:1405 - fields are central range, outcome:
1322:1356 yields 7.3 km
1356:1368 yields 0.7 km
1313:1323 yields 1.2 km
